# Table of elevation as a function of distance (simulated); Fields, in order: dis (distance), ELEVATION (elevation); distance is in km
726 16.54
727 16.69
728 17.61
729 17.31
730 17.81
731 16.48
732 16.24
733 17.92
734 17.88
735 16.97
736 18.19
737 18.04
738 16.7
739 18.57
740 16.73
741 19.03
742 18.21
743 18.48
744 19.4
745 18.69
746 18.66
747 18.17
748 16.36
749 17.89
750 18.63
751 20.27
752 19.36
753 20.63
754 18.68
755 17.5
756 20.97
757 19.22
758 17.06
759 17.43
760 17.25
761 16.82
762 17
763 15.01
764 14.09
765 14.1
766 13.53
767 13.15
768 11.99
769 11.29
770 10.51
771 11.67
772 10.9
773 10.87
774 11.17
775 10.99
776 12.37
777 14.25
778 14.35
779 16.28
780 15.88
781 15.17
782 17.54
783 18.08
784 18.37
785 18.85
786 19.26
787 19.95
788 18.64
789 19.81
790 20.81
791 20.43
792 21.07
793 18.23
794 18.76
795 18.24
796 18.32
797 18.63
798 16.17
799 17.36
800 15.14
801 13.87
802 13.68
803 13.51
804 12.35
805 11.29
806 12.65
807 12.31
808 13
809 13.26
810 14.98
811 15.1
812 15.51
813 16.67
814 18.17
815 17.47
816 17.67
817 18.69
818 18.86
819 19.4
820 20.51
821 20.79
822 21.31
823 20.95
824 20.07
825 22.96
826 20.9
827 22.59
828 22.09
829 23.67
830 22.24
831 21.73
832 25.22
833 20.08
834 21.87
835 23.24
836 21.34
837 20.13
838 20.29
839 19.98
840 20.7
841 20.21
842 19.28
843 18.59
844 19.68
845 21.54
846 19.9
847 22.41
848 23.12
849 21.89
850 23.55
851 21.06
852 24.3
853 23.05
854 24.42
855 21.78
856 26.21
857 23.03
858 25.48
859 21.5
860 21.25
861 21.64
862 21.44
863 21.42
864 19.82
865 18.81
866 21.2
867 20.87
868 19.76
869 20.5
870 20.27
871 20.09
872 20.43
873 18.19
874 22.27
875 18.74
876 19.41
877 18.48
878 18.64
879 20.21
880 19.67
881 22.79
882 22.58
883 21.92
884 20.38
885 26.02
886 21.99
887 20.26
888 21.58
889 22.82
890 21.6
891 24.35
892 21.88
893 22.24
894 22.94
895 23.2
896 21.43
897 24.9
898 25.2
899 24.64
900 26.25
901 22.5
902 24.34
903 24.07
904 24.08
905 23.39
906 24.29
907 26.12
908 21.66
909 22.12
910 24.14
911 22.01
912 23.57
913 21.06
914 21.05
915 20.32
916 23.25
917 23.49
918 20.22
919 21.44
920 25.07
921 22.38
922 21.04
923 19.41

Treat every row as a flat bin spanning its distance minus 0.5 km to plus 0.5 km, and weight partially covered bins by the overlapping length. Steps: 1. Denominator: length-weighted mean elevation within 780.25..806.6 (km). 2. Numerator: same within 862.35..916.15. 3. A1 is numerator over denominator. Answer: 1.3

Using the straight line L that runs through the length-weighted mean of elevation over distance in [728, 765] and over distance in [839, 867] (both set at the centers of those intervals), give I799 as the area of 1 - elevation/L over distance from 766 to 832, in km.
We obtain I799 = 9.9 km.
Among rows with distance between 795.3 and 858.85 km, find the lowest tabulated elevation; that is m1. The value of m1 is 11.29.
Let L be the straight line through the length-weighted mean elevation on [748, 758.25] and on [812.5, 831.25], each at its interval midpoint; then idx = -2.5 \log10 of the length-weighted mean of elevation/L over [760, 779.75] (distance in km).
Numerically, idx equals 0.40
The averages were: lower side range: 18.9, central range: 13.3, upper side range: 20.3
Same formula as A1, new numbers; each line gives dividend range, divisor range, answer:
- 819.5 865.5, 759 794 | 1.39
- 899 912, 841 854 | 1.10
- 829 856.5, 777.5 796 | 1.19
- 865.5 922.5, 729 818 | 1.34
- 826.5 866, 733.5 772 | 1.29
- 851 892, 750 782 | 1.41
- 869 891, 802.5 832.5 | 1.15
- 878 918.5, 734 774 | 1.37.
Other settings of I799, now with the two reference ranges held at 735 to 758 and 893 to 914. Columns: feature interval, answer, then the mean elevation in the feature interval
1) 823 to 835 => -0.57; 22.1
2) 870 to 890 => 1.66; 20.9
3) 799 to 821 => 5.30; 15.6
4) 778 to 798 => 1.46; 18.4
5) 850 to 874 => 0.56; 21.6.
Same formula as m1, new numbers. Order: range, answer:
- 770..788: 10.51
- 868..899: 18.19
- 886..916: 20.26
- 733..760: 16.36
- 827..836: 20.08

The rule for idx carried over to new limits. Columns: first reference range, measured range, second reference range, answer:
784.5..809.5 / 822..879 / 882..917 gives -0.08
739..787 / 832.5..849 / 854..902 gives -0.04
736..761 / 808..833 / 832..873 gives 0.05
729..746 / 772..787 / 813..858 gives 0.26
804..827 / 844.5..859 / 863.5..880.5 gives -0.21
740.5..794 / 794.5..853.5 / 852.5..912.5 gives 0.02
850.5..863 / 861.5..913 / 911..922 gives 0.02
